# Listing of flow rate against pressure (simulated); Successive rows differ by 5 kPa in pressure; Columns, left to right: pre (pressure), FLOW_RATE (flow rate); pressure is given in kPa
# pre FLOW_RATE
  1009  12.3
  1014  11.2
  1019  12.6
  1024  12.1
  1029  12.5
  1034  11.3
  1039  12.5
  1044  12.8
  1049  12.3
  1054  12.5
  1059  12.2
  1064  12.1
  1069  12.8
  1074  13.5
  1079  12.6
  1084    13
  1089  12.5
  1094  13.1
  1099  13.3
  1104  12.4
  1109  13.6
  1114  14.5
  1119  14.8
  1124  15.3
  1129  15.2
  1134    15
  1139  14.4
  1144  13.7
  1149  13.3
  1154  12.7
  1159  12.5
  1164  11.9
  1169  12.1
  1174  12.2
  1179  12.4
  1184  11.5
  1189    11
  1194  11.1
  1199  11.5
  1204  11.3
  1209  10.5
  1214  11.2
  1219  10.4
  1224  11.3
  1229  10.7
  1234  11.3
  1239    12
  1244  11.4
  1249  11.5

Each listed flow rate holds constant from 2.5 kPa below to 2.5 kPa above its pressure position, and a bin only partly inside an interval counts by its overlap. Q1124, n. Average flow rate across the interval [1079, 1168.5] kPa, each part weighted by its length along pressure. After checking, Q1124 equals 13.5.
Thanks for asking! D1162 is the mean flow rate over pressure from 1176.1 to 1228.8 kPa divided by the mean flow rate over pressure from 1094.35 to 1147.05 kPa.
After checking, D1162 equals 0.8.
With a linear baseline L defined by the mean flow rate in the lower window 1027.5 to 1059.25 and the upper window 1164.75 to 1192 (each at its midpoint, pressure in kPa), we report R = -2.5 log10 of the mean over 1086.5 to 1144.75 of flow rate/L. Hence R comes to -0.16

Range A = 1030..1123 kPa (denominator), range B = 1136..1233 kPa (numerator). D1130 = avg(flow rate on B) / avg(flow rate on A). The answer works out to 0.9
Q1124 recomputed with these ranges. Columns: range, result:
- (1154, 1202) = 11.8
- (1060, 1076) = 12.7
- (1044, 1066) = 12.3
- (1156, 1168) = 12.2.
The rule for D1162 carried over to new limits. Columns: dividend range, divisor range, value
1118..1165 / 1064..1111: 1.08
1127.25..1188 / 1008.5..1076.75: 1.05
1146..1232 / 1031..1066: 0.95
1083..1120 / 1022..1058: 1.09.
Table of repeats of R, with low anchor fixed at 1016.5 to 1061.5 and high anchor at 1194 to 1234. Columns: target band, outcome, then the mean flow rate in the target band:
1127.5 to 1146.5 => -0.247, 14.5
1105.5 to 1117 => -0.183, 13.9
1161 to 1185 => -0.069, 12.1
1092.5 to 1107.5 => -0.097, 13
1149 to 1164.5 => -0.103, 12.6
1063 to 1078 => -0.067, 12.8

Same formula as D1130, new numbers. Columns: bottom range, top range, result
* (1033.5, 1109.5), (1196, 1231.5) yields 0.87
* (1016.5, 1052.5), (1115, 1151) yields 1.18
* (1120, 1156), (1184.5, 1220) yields 0.77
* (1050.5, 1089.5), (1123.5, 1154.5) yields 1.13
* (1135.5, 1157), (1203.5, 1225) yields 0.80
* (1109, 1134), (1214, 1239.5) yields 0.75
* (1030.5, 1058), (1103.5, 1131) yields 1.17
